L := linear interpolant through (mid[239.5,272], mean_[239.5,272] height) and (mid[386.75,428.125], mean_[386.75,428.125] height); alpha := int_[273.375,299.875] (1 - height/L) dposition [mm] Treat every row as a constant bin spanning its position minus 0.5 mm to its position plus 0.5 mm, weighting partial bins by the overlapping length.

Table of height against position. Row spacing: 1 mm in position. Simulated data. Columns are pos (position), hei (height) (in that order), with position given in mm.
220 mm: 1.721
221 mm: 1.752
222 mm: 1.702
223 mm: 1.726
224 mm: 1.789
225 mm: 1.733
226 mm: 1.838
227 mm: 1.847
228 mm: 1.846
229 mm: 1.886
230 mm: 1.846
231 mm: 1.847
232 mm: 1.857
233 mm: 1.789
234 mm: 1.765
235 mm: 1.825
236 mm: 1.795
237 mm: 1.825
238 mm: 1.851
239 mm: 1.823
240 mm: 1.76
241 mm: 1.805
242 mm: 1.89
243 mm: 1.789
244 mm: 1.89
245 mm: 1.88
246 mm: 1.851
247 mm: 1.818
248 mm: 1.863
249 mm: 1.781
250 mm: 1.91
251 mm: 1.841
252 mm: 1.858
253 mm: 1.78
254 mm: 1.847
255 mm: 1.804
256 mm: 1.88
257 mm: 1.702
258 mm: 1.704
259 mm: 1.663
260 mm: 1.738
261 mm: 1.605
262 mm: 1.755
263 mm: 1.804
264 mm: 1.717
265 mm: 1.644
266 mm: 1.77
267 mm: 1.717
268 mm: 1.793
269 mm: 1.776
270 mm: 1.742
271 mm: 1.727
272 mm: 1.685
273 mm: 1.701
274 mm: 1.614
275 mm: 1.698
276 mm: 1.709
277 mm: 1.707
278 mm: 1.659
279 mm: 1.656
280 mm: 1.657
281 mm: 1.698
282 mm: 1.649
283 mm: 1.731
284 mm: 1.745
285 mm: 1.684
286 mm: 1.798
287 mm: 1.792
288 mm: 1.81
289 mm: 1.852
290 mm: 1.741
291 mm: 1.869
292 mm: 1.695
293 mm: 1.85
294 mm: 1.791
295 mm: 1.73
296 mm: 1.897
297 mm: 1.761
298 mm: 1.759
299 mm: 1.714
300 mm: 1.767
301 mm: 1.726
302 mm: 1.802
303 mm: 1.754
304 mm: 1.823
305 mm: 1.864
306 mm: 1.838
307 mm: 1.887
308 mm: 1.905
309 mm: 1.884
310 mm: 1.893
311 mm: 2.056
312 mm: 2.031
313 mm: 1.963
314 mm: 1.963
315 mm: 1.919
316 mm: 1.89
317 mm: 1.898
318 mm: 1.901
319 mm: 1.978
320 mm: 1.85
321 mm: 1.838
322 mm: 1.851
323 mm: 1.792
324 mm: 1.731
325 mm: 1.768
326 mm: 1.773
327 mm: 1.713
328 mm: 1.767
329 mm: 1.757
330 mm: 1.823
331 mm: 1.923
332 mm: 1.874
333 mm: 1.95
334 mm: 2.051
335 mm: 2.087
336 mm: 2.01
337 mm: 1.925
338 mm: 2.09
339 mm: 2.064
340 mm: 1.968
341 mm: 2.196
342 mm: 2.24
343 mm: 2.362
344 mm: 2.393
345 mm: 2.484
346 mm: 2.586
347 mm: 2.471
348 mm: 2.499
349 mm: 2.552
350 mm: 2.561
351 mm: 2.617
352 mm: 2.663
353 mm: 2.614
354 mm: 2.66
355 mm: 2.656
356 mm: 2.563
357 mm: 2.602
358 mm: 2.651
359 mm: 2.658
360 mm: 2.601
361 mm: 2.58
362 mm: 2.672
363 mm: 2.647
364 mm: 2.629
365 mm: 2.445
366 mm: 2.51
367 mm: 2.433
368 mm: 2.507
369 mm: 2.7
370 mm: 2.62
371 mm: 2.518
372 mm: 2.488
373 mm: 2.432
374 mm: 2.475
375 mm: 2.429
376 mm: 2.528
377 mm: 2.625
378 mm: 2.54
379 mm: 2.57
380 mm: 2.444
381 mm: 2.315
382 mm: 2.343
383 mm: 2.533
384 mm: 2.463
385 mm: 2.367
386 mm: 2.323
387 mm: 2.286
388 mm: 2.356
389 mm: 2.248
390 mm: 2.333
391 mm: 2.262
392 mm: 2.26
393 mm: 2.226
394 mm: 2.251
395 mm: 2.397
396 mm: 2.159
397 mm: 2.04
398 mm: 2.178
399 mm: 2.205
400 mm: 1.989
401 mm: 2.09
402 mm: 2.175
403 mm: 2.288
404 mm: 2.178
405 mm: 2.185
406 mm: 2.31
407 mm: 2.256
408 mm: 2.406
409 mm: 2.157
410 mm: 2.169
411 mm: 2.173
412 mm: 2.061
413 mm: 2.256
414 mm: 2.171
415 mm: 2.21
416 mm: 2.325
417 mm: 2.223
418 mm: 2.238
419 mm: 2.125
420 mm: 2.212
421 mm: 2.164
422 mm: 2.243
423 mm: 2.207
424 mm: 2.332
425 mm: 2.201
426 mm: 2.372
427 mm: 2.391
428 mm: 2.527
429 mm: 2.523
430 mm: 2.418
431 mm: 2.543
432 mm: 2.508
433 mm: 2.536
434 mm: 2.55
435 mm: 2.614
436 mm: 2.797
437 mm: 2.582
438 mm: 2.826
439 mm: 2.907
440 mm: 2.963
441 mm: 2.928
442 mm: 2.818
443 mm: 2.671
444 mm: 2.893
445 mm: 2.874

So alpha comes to 1.9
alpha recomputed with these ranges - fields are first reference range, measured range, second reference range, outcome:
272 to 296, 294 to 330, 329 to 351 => 2.2 mm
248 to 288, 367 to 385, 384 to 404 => -2.7 mm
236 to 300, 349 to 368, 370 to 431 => -4.1 mm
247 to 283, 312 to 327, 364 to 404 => 1.2 mm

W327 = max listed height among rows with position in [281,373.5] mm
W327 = 2.7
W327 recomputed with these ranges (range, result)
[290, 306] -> 1.897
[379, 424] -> 2.57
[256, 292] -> 1.88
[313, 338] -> 2.09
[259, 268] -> 1.804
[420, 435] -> 2.614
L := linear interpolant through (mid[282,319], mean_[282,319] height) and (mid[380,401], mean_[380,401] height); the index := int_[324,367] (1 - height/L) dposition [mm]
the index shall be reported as -4.9 mm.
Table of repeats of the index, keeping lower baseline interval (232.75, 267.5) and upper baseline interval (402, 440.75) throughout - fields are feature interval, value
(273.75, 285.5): 1.29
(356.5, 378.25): -3.67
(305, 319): 0.54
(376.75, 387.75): -0.94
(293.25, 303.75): 0.98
